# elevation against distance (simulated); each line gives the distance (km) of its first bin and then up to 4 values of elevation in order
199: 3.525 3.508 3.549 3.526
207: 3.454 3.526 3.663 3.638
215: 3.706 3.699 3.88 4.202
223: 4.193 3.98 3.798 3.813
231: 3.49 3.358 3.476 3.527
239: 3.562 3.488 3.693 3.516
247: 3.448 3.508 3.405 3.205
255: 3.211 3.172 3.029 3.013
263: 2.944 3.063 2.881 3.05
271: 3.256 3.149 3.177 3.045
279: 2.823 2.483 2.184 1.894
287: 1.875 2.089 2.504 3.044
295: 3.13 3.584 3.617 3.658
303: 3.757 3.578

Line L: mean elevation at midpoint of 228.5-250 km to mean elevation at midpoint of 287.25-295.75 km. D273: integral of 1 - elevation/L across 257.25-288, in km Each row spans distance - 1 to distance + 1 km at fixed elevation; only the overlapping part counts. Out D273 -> 1.6 km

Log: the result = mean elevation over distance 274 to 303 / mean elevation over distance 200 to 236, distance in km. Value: 0.8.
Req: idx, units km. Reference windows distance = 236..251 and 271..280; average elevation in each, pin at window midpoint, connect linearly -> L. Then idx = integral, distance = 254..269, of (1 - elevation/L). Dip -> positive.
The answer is 1.0 km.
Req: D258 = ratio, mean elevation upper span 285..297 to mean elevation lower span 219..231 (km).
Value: 0.6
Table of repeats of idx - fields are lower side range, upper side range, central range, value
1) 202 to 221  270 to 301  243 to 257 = -0.7 km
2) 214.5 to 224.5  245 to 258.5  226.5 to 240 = 0.4 km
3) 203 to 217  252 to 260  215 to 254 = -3.3 km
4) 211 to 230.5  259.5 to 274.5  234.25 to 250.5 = -0.2 km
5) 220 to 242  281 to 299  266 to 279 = -0.7 km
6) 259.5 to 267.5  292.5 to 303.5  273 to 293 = 4.5 km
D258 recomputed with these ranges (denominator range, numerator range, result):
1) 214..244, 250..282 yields 0.82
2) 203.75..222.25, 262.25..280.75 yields 0.82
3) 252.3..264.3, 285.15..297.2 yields 0.84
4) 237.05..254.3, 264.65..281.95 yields 0.86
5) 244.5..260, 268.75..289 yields 0.80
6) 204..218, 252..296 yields 0.79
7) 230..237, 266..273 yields 0.89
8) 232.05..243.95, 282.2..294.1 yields 0.65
